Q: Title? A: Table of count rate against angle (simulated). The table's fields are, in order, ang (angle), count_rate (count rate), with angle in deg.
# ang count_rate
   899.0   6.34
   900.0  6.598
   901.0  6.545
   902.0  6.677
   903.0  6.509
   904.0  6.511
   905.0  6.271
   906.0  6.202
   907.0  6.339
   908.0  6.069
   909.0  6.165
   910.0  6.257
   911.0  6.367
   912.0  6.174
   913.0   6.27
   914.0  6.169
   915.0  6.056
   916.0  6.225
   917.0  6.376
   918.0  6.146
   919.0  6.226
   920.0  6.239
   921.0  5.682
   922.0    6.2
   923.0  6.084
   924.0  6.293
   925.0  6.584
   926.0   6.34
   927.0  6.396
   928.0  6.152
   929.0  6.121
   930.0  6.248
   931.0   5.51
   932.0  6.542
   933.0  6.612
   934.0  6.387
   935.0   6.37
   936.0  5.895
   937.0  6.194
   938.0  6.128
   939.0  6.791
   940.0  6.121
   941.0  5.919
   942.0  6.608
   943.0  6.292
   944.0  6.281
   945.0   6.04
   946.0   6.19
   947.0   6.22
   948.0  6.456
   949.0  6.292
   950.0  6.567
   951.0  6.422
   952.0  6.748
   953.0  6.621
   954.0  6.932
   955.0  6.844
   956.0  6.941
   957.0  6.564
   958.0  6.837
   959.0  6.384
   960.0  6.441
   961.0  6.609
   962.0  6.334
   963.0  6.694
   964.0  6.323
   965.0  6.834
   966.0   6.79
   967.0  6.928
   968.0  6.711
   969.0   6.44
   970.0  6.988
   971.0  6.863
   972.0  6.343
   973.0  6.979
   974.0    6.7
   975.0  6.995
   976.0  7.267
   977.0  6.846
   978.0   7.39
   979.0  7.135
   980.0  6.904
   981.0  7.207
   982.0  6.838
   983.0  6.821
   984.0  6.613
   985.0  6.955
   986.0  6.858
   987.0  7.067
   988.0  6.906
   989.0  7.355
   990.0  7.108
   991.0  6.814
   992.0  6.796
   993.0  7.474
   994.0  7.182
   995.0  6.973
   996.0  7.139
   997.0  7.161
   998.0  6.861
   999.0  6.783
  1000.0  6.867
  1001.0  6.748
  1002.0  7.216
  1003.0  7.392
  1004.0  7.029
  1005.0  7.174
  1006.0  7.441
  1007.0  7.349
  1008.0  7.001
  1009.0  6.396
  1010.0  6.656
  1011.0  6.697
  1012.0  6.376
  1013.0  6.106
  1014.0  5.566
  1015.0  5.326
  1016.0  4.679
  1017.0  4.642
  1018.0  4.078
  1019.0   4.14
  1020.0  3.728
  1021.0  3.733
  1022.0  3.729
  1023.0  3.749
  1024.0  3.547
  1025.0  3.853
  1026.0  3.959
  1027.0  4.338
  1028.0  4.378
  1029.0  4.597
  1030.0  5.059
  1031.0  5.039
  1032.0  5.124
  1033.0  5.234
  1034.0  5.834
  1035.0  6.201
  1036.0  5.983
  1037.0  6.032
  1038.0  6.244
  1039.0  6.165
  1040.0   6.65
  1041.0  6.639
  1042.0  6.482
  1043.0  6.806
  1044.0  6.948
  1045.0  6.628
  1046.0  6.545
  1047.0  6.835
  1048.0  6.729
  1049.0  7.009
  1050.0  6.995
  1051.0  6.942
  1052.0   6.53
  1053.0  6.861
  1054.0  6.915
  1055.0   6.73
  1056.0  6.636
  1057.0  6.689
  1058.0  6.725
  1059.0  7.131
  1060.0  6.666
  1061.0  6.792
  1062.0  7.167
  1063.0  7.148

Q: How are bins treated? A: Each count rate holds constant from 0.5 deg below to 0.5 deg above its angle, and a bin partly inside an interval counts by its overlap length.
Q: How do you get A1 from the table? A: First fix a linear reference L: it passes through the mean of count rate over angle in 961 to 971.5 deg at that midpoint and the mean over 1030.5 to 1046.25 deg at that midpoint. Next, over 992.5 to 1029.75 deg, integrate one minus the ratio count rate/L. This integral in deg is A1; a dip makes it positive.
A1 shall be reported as 3.45 deg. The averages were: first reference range 6.69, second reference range 6.15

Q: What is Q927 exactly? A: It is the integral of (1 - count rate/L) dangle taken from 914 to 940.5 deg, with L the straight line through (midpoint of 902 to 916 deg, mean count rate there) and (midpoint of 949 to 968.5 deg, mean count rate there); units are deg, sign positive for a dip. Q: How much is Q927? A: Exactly 0.8 deg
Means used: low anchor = 6.27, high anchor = 6.65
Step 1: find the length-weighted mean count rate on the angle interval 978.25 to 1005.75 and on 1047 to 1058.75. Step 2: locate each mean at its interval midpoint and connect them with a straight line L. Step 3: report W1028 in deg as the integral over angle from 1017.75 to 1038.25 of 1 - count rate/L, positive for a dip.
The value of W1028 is 6.6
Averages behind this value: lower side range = 7.02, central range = 4.68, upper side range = 6.81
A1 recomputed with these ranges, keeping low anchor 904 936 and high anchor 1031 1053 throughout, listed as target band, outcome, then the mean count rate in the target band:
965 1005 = -4.1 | 6.96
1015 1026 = 4.0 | 4.05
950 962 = -0.7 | 6.65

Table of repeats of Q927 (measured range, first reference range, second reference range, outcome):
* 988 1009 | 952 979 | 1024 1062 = -1.9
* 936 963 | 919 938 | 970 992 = 0.2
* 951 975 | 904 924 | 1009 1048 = -3.4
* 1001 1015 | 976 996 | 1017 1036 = -2.7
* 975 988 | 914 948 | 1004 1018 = -1.6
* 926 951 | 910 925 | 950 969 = 0.6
